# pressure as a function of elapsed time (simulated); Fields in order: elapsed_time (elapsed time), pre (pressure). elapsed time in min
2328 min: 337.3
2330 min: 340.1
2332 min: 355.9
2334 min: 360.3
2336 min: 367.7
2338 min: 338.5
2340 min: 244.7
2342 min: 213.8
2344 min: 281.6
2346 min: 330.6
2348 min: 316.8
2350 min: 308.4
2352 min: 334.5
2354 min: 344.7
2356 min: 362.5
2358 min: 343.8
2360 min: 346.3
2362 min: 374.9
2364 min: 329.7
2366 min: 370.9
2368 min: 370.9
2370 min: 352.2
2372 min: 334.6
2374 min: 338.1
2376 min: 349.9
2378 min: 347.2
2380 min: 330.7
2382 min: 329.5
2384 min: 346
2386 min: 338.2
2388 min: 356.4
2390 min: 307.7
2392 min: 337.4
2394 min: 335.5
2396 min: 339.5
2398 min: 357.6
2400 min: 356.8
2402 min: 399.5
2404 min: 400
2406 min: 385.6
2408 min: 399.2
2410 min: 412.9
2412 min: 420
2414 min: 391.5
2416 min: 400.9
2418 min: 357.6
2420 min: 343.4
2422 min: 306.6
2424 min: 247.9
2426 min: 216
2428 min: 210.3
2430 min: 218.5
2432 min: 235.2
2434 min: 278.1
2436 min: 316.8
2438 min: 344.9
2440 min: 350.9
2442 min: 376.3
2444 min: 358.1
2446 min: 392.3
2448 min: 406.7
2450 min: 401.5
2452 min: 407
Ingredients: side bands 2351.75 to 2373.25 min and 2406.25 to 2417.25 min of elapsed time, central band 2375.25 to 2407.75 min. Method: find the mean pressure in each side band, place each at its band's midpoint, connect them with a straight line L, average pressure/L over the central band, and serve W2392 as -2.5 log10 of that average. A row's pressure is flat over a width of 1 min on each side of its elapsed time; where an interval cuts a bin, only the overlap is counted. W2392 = 0.09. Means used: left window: 352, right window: 403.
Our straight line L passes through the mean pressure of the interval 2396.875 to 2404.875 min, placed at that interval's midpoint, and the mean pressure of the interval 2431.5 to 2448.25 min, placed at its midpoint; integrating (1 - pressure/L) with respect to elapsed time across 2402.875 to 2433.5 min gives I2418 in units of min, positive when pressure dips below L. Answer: 2.8 min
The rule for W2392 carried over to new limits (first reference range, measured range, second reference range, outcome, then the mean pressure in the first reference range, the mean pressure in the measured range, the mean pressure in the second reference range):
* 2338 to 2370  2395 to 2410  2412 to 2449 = -0.17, 326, 379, 322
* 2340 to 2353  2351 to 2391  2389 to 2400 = -0.10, 294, 345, 337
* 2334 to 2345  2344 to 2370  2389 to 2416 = -0.08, 296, 342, 374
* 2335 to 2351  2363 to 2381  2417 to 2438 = -0.19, 300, 347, 276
